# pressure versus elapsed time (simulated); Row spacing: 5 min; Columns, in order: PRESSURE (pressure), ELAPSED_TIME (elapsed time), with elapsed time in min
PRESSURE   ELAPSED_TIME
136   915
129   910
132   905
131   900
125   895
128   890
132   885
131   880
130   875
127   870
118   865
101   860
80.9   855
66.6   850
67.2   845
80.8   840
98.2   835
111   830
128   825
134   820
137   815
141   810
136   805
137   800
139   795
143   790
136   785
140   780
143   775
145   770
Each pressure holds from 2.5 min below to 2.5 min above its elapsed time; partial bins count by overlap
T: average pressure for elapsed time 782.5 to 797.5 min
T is 139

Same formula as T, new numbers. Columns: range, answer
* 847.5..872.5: 98.7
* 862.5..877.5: 125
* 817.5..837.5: 118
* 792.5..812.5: 138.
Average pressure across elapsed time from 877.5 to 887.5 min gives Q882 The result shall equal 132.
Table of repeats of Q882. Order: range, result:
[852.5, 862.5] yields 91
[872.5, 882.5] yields 130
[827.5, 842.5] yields 96.7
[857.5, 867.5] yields 110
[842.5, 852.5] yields 66.9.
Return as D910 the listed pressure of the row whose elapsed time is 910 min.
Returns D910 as 129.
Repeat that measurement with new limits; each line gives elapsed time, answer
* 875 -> 130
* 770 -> 145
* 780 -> 140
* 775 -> 143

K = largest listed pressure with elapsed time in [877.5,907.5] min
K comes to 132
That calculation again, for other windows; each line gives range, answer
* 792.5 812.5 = 141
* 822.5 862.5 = 128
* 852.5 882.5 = 131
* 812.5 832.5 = 137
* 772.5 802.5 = 143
